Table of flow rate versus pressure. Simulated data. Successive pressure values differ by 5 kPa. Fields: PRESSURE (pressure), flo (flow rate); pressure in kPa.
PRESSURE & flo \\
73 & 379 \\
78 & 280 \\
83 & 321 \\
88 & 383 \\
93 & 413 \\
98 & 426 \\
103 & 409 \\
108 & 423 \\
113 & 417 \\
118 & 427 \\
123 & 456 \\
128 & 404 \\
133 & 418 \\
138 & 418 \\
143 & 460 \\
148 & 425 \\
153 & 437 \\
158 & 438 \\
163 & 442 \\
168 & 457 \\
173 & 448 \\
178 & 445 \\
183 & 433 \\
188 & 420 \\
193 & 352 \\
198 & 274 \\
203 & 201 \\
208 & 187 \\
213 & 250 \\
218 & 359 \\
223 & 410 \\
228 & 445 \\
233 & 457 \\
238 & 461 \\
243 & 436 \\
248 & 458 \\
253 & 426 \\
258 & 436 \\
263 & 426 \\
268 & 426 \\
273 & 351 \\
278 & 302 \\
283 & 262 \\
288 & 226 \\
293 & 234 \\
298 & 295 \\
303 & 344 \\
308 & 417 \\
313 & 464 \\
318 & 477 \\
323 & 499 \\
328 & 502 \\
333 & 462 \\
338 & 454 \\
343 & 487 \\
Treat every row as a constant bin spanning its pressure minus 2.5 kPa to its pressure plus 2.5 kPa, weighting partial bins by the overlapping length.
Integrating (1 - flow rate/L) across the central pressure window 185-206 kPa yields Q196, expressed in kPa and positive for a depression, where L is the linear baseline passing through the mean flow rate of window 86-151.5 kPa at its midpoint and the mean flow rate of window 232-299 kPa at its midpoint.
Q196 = 4.5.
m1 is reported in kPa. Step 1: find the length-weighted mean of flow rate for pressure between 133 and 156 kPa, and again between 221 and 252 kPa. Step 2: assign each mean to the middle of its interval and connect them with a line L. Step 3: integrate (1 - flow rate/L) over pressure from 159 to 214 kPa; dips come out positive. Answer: 9.70 kPa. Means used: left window 433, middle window 360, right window 444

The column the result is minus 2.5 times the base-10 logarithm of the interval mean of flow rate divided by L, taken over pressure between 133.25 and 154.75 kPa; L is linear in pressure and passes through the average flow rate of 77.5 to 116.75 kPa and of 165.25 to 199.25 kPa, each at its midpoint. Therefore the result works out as -0.084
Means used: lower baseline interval 391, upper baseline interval 409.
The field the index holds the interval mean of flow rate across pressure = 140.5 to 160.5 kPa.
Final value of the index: 440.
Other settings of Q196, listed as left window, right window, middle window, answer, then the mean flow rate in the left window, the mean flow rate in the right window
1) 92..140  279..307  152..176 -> -3.9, 421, 282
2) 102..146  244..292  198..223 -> 7.8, 426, 366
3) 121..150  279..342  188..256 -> 7.0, 430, 387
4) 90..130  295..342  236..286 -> 4.0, 422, 434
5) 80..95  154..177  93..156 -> -3.4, 368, 446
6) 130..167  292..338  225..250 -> -1.4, 435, 419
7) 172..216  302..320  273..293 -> 6.7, 331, 431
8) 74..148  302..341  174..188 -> -0.5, 404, 457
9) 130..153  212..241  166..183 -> -1.1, 430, 405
